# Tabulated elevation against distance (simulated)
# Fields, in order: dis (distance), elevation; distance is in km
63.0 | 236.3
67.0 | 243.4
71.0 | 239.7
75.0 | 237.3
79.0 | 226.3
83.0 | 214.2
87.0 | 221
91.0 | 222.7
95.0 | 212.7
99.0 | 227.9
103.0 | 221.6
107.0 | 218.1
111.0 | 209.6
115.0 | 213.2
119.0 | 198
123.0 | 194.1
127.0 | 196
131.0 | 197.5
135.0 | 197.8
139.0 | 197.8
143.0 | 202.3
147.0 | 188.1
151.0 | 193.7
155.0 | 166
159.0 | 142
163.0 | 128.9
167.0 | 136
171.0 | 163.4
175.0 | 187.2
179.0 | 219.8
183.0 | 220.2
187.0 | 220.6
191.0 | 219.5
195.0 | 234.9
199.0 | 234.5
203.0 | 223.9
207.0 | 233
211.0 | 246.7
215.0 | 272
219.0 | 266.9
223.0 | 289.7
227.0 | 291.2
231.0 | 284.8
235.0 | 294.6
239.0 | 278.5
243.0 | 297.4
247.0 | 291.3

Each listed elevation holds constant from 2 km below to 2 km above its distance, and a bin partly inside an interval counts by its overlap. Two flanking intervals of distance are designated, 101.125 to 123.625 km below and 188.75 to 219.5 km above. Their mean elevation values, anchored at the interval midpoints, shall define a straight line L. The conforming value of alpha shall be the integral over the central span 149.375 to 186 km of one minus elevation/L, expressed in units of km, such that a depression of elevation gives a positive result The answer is 8.7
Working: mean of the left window 210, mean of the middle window 174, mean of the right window 240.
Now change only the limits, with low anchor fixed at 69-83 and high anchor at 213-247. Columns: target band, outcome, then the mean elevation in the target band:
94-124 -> 3.7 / 212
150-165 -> 6.0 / 155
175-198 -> 4.2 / 220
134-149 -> 3.4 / 196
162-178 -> 6.3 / 160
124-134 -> 2.1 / 197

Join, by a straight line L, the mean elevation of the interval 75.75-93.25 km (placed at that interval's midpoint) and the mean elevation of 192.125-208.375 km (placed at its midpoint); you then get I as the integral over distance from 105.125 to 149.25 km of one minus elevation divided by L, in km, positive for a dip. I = 4.7 km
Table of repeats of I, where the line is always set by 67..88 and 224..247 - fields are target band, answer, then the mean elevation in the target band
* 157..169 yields 5.79 km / 136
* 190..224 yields 3.97 km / 246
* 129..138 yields 1.91 km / 198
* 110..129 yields 3.37 km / 202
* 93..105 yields 0.86 km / 221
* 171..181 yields 2.68 km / 195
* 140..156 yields 4.16 km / 190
